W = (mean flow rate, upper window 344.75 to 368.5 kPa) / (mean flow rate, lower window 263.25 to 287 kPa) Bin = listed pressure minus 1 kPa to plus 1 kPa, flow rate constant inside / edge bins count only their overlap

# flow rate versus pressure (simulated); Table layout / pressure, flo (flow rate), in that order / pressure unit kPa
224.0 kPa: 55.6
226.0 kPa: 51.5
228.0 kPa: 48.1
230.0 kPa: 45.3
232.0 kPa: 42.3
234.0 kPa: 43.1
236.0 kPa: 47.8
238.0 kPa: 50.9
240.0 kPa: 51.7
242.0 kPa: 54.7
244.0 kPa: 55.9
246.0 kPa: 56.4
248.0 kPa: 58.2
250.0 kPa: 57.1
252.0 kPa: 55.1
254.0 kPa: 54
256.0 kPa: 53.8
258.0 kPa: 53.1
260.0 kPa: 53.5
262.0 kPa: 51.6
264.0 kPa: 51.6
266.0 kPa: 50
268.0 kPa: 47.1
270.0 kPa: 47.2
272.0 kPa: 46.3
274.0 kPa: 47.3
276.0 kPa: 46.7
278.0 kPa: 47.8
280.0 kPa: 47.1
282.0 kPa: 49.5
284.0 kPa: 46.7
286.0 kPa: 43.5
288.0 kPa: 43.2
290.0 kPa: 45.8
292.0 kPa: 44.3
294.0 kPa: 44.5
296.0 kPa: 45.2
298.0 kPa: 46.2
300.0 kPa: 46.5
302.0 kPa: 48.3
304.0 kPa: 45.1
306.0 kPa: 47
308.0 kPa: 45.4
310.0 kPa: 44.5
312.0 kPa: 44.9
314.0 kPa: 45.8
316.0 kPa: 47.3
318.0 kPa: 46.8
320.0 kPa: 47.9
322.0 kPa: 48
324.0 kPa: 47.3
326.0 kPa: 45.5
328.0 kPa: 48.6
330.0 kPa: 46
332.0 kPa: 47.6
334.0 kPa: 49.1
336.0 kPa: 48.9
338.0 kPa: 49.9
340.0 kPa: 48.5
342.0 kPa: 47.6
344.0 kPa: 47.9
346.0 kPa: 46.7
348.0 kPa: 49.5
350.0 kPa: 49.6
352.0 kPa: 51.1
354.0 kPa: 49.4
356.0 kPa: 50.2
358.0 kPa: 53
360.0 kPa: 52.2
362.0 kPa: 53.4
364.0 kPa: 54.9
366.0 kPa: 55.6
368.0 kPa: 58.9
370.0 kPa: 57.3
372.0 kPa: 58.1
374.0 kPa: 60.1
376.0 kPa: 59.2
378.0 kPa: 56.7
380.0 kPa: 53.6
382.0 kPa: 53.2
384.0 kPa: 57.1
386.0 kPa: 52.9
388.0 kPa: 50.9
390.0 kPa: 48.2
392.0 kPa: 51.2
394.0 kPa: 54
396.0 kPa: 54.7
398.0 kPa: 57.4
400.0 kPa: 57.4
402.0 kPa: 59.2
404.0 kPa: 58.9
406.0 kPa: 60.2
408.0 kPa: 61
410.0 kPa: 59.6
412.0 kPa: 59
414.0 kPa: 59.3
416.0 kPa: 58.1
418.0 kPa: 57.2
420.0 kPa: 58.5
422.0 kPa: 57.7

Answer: 1.09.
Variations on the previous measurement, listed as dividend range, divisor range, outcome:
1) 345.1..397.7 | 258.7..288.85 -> 1.12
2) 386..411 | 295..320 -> 1.21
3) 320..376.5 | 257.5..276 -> 1.03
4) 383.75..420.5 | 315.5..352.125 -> 1.18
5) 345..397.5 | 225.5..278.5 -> 1.06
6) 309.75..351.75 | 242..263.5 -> 0.87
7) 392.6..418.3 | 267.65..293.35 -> 1.25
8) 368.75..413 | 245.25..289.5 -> 1.12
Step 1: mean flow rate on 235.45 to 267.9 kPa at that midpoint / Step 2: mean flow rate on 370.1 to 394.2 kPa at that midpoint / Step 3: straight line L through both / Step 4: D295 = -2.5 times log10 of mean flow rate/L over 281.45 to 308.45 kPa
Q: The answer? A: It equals 0.176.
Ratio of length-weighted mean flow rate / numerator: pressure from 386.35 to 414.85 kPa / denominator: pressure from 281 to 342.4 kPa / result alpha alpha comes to 1.21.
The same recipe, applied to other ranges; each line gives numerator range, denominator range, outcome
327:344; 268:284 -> 1.02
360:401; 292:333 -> 1.19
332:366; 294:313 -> 1.10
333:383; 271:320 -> 1.14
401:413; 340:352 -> 1.23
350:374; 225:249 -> 1.07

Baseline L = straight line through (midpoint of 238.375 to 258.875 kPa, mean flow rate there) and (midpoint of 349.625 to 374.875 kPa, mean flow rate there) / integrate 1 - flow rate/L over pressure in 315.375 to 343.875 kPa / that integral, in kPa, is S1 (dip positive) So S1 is 3.5 kPa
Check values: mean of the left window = 54.9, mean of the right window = 54.2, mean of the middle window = 47.8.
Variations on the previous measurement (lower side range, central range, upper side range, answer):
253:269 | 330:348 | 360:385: 2.2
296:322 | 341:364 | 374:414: 0.5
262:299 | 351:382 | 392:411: -0.2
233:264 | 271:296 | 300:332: 1.9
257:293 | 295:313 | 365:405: 1.5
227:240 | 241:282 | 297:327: -4.5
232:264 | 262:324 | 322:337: 4.0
